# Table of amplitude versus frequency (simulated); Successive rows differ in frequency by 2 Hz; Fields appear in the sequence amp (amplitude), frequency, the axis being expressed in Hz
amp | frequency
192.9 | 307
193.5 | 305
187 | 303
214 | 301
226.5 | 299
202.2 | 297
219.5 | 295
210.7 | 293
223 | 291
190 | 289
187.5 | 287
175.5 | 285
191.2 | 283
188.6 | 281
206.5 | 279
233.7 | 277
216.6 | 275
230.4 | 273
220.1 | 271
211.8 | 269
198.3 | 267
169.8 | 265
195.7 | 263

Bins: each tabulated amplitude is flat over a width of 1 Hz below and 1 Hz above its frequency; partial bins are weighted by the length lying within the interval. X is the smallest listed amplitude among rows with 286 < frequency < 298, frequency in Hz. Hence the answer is 187.5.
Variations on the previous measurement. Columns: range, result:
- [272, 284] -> 188.6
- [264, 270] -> 169.8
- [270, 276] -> 216.6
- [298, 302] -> 214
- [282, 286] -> 175.5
